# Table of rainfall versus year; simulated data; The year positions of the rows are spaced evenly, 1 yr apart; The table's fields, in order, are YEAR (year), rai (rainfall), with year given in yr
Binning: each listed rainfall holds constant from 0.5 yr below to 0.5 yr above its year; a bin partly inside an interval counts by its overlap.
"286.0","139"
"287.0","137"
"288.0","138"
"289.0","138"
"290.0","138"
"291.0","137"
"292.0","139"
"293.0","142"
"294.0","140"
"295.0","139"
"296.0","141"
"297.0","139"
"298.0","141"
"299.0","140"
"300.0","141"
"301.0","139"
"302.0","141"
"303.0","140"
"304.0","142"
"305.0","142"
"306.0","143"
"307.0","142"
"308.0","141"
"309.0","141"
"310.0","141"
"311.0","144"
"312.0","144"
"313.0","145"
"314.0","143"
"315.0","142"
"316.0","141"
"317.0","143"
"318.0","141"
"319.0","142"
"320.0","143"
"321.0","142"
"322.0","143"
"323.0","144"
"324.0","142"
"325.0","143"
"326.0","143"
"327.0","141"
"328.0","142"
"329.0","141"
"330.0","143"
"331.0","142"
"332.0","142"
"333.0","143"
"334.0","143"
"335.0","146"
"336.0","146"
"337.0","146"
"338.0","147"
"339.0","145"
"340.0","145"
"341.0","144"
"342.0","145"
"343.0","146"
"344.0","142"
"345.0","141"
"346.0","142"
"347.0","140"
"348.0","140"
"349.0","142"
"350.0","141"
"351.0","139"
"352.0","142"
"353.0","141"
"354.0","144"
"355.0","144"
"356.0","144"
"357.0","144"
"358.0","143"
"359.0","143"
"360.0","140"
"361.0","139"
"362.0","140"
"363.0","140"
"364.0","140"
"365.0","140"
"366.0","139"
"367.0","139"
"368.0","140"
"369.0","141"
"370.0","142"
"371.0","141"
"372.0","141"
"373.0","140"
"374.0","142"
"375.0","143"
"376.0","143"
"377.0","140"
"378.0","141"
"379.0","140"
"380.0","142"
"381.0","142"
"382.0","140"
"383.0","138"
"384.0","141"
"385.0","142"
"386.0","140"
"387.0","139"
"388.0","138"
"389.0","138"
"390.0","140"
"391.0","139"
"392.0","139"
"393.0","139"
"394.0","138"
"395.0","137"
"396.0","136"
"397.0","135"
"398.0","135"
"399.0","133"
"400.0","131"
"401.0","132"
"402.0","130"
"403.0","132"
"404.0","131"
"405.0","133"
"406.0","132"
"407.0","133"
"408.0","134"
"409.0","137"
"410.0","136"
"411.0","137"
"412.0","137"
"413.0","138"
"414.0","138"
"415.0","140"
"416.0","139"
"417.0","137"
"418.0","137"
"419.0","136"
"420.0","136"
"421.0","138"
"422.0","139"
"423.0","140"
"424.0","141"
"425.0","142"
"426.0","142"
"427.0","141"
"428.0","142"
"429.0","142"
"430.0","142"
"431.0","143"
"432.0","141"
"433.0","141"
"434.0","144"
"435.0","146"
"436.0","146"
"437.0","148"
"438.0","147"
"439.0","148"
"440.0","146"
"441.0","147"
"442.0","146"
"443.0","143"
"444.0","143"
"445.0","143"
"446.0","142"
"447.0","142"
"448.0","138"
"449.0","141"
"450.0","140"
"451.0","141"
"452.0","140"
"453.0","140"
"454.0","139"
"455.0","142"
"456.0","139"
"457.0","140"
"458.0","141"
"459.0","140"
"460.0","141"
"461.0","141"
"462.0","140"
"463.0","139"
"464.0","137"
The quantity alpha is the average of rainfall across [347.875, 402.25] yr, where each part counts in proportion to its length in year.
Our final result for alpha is 140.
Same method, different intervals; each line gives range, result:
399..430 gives 137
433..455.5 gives 143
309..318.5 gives 143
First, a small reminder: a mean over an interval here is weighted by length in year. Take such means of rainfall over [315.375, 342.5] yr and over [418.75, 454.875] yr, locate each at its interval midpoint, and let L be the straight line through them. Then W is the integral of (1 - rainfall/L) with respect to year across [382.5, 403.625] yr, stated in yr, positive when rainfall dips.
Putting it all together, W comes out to 0.9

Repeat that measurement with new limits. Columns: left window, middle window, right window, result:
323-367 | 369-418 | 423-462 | 1.6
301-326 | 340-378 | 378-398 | -0.3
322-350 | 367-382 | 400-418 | -0.3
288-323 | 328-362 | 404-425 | -0.8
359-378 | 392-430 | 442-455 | 1.1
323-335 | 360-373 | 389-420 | -0.1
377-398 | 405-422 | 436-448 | 0.6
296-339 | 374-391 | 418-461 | 0.2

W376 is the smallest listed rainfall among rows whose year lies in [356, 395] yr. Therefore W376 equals 137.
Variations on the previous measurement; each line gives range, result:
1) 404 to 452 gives 131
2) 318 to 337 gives 141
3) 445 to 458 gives 138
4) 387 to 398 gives 135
